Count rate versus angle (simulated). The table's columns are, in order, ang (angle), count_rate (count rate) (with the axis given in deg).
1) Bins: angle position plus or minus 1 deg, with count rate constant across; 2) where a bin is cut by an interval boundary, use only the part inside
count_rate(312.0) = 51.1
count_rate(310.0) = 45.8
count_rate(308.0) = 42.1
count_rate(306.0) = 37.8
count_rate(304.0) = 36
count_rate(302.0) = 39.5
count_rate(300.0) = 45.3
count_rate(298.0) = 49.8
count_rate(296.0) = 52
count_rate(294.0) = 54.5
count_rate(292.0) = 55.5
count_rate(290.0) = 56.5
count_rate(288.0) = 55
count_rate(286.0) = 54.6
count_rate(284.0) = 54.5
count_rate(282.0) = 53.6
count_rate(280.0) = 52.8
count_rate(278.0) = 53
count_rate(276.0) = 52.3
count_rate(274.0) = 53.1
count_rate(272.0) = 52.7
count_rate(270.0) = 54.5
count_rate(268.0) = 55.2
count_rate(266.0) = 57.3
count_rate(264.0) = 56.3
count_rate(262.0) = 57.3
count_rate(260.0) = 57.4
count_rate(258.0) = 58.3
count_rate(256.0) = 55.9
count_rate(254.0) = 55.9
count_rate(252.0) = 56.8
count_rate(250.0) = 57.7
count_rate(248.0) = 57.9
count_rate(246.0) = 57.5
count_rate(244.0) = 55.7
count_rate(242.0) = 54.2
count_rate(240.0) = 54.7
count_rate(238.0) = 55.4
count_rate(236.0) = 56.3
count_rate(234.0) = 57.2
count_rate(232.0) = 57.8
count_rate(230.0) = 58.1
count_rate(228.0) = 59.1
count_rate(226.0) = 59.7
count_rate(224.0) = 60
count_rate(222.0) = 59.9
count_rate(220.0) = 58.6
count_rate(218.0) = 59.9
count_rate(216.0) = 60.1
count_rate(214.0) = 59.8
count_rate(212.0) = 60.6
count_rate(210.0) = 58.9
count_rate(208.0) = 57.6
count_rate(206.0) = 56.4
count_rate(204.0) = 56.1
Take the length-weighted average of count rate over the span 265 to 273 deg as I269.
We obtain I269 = 54.9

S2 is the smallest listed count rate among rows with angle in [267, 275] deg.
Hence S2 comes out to 52.7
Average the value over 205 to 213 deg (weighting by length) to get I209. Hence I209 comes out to 58.4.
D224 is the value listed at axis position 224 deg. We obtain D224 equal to 60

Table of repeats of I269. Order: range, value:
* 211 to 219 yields 60.1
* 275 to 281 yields 52.7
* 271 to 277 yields 52.7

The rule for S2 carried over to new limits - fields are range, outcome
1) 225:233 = 57.8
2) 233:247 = 54.2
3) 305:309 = 37.8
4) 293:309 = 36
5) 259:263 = 57.3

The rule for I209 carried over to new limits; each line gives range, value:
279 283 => 53.2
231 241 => 56.3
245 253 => 57.5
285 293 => 55.4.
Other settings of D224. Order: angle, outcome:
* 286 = 54.6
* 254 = 55.9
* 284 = 54.5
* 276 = 52.3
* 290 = 56.5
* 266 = 57.3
